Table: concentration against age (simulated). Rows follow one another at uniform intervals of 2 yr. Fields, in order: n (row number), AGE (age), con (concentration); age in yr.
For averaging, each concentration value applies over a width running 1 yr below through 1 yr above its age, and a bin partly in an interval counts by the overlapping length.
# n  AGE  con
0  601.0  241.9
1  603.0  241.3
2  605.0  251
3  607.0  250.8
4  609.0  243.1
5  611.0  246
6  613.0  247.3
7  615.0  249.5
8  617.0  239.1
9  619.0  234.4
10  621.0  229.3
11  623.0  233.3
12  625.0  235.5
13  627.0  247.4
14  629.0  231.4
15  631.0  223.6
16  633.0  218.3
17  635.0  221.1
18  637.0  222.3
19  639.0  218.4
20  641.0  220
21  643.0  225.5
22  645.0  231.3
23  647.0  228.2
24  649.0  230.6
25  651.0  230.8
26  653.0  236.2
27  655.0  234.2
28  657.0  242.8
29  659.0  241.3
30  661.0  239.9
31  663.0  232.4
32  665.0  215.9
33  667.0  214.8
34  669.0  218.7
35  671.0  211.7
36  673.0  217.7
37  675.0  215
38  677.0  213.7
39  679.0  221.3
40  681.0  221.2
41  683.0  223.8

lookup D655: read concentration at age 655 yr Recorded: 234.2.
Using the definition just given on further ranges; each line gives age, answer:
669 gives 218.7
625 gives 235.5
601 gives 241.9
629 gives 231.4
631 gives 223.6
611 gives 246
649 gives 230.6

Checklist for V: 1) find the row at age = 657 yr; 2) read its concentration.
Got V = 242.8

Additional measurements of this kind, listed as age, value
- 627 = 247.4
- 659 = 241.3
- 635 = 221.1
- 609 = 243.1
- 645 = 231.3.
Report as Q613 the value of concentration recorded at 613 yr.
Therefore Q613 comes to 247.3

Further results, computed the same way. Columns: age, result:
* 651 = 230.8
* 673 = 217.7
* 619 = 234.4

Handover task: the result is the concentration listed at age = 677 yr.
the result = 213.7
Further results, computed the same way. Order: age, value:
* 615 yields 249.5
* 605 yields 251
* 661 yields 239.9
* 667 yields 214.8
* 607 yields 250.8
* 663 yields 232.4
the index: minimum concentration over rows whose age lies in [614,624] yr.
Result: 229.3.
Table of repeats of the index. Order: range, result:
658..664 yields 232.4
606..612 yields 243.1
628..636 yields 218.3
